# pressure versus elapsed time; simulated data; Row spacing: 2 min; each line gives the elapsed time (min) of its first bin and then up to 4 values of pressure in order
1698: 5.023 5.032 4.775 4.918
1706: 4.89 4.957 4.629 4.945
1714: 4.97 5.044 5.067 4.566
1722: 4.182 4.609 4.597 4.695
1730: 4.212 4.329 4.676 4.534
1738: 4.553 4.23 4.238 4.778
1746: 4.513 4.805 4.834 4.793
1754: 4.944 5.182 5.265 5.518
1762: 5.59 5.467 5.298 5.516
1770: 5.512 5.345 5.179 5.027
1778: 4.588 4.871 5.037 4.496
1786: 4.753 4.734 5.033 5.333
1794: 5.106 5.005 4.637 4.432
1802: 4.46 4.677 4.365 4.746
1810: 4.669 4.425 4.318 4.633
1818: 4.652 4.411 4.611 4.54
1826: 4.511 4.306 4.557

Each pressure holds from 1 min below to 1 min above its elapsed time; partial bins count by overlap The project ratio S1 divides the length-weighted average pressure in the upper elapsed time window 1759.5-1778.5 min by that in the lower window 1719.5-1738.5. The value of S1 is 1.18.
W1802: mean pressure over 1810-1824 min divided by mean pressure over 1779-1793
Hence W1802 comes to 0.92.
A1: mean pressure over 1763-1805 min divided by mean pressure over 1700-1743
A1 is 1.07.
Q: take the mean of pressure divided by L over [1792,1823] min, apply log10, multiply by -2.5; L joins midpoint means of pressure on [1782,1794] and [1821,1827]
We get 0.02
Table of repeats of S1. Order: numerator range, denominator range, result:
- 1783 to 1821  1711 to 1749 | 1.02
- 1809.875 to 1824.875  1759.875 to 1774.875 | 0.83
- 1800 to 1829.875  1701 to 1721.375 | 0.93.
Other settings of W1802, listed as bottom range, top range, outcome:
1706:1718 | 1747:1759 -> 1.01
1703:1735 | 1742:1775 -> 1.09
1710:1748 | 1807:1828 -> 0.99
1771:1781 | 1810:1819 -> 0.90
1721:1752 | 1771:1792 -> 1.09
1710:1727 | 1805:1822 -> 0.96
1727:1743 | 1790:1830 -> 1.04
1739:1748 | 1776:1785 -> 1.07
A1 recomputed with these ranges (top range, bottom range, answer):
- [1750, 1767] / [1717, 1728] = 1.13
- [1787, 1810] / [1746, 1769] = 0.92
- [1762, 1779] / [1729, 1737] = 1.19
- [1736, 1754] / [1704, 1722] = 0.95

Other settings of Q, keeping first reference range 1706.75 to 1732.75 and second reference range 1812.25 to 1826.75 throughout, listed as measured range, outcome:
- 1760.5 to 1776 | -0.17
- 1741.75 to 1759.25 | -0.05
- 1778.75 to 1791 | -0.06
